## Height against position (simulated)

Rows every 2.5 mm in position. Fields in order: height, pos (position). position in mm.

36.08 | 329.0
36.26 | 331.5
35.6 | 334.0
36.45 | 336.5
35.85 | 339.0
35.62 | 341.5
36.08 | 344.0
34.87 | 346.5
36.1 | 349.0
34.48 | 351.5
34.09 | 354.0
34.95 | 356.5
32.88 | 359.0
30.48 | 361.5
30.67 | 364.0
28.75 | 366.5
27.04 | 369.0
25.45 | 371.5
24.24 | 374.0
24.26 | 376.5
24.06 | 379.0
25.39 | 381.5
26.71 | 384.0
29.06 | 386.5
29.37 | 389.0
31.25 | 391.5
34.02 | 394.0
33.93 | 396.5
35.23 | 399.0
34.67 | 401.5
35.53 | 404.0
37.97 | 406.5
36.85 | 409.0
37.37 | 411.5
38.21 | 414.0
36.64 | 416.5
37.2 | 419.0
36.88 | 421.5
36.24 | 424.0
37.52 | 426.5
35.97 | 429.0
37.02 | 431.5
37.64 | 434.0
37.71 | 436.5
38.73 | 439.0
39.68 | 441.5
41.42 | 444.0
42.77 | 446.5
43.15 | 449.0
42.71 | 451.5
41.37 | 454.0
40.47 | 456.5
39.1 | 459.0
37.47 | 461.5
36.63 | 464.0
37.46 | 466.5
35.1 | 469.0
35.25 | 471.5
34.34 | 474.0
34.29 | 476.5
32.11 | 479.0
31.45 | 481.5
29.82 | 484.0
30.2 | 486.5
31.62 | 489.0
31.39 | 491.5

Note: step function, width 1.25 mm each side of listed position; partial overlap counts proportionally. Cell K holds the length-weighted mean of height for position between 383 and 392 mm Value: 29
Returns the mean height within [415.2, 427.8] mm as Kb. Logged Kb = 36.9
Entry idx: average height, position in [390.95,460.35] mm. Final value 37.8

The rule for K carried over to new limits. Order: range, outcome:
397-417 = 36.5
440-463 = 40.8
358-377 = 28.1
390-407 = 34.4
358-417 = 31.2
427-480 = 38.1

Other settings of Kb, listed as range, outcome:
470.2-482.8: 33.5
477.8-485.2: 31.1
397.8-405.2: 35.1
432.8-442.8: 38.5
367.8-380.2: 25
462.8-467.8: 37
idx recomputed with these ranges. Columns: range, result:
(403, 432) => 37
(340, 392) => 30.3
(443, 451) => 42.5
